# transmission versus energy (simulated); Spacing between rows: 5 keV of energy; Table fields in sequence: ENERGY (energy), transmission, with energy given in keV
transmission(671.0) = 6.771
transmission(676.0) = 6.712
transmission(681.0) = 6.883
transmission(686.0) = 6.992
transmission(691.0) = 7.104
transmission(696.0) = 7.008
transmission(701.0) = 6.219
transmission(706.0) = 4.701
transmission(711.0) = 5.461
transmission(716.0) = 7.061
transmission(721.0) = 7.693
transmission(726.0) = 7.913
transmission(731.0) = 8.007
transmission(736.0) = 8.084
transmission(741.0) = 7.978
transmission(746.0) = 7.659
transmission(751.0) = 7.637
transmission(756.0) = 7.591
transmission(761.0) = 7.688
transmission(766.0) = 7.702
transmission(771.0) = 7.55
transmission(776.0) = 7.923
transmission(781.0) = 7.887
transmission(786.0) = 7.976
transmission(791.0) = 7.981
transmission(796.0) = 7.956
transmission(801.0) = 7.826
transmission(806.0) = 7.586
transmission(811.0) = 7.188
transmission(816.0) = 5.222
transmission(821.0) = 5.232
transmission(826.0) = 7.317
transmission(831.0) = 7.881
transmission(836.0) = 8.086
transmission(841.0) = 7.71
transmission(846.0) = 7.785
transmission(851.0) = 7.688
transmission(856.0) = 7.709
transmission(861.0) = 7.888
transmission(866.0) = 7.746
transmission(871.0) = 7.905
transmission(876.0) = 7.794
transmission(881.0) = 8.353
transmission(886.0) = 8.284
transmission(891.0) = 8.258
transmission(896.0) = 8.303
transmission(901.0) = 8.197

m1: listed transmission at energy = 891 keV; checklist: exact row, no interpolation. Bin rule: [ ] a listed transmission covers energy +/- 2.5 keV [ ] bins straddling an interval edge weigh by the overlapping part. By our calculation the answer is 8.258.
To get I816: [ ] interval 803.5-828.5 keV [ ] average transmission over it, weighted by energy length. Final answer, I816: 6.51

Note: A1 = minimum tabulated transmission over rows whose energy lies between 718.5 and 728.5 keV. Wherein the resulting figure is 7.693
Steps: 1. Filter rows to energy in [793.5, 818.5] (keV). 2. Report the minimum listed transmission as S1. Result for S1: 5.222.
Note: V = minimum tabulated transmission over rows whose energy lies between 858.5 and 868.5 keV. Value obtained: 7.746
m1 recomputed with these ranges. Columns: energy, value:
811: 7.188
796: 7.956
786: 7.976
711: 5.461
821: 5.232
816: 5.222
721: 7.693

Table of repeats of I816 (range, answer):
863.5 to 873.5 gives 7.83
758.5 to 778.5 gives 7.72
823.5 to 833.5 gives 7.6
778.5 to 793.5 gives 7.95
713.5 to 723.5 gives 7.38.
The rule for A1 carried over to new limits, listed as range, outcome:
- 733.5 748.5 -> 7.659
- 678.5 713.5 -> 4.701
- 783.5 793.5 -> 7.976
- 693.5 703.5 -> 6.219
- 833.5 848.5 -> 7.71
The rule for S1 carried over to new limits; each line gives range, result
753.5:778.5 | 7.55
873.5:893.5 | 7.794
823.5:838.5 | 7.317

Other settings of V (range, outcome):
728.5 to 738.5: 8.007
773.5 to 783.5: 7.887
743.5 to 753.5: 7.637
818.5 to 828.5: 5.232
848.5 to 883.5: 7.688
